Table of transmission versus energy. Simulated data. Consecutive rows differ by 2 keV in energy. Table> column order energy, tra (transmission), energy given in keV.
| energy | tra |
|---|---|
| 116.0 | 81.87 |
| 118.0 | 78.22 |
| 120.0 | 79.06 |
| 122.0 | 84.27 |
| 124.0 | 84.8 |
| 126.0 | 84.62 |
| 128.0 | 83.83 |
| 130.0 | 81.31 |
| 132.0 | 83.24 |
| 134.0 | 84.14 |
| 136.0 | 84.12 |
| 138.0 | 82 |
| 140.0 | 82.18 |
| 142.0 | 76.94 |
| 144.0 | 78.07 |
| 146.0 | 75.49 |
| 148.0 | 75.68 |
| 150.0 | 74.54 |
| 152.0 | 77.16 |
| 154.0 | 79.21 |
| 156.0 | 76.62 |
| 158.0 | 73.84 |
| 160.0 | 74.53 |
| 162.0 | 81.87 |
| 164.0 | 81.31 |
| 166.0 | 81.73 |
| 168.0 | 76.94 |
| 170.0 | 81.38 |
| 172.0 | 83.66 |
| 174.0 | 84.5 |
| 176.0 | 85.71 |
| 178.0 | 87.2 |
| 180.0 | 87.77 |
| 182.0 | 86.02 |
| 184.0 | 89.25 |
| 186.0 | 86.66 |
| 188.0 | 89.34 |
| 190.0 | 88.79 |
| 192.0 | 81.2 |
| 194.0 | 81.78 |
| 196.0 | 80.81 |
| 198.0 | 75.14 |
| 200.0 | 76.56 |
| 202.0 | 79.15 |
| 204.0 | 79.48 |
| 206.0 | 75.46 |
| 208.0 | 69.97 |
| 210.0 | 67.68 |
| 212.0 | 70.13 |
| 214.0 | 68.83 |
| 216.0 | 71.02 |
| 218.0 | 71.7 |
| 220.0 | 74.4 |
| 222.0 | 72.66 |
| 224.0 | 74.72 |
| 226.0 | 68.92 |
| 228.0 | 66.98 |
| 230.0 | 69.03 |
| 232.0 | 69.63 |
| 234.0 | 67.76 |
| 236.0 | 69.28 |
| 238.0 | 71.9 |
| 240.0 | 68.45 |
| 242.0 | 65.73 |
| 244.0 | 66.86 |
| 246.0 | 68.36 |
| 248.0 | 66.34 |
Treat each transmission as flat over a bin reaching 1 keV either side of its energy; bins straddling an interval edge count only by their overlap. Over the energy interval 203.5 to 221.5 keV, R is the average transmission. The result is 71.9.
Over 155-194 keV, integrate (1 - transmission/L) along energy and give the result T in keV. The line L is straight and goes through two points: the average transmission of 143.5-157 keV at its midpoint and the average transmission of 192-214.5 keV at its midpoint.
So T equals -3.6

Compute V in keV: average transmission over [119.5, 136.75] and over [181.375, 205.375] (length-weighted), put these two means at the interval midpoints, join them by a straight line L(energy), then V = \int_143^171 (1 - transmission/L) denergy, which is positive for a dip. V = 1.8 keV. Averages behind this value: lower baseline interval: 83.4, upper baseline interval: 82.7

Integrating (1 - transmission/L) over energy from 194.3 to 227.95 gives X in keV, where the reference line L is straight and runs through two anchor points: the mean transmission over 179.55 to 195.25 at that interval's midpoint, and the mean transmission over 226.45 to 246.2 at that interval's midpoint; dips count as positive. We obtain 1.75 keV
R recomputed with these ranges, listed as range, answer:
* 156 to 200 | 82.5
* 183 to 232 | 76.1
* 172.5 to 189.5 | 87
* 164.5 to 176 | 82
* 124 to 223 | 79.6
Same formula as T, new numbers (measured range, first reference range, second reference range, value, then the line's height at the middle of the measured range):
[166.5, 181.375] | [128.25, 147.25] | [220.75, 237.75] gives -1.42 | 76.6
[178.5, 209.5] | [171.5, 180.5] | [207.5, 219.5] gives -1.34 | 78.2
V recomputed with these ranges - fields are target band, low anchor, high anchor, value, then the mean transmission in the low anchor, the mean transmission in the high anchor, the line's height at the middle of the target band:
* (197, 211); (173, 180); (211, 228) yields 0.3 keV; 86.1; 71.3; 76.6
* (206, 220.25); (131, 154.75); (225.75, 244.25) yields 0.1 keV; 79.4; 68.5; 71.1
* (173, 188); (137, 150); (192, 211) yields -1.9 keV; 78.1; 76.5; 77.1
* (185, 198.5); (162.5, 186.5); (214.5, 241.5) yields -0.7 keV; 84.2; 70.4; 79.8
